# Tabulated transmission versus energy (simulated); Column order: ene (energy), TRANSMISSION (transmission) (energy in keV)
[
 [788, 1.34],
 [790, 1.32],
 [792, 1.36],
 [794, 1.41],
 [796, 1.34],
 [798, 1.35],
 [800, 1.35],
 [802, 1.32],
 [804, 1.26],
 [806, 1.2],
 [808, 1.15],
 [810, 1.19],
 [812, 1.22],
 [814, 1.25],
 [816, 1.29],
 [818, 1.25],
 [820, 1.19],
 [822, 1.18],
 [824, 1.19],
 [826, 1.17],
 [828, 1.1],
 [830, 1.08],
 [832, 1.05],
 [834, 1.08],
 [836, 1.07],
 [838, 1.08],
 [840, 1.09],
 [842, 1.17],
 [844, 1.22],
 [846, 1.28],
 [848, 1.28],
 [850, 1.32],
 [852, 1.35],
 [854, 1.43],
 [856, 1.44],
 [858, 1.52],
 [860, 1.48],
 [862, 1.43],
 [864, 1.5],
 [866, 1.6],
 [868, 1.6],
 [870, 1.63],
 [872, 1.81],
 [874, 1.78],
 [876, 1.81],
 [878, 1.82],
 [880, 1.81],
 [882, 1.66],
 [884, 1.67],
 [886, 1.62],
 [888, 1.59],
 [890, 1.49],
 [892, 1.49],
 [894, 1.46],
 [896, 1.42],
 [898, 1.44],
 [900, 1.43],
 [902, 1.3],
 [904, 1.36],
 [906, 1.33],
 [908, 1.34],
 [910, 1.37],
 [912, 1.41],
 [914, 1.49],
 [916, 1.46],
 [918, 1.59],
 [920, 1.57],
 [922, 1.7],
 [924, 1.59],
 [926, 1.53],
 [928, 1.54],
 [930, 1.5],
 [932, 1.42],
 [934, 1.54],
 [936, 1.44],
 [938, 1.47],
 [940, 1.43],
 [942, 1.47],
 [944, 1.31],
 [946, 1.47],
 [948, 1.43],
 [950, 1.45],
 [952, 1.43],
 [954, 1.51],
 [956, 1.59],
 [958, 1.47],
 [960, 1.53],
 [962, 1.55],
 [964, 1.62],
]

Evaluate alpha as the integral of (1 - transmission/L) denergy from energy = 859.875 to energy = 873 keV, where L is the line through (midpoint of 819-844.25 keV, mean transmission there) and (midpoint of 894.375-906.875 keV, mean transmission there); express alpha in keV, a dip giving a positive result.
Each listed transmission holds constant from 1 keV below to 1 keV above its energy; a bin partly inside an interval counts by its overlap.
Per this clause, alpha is -3.4 keV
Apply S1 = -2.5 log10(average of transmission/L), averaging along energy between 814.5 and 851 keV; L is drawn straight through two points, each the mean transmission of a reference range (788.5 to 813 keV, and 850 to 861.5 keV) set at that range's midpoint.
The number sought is 0.17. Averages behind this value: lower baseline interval 1.29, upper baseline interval 1.43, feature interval 1.17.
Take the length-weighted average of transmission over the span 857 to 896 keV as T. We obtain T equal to 1.61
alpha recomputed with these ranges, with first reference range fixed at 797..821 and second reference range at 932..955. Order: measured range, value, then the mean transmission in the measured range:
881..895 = -2.1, 1.57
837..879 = -4.2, 1.46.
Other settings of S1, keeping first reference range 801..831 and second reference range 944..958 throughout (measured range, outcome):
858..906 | -0.178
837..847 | 0.077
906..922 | -0.055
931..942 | -0.017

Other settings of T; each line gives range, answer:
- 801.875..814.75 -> 1.22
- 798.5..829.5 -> 1.22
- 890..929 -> 1.46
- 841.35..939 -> 1.5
